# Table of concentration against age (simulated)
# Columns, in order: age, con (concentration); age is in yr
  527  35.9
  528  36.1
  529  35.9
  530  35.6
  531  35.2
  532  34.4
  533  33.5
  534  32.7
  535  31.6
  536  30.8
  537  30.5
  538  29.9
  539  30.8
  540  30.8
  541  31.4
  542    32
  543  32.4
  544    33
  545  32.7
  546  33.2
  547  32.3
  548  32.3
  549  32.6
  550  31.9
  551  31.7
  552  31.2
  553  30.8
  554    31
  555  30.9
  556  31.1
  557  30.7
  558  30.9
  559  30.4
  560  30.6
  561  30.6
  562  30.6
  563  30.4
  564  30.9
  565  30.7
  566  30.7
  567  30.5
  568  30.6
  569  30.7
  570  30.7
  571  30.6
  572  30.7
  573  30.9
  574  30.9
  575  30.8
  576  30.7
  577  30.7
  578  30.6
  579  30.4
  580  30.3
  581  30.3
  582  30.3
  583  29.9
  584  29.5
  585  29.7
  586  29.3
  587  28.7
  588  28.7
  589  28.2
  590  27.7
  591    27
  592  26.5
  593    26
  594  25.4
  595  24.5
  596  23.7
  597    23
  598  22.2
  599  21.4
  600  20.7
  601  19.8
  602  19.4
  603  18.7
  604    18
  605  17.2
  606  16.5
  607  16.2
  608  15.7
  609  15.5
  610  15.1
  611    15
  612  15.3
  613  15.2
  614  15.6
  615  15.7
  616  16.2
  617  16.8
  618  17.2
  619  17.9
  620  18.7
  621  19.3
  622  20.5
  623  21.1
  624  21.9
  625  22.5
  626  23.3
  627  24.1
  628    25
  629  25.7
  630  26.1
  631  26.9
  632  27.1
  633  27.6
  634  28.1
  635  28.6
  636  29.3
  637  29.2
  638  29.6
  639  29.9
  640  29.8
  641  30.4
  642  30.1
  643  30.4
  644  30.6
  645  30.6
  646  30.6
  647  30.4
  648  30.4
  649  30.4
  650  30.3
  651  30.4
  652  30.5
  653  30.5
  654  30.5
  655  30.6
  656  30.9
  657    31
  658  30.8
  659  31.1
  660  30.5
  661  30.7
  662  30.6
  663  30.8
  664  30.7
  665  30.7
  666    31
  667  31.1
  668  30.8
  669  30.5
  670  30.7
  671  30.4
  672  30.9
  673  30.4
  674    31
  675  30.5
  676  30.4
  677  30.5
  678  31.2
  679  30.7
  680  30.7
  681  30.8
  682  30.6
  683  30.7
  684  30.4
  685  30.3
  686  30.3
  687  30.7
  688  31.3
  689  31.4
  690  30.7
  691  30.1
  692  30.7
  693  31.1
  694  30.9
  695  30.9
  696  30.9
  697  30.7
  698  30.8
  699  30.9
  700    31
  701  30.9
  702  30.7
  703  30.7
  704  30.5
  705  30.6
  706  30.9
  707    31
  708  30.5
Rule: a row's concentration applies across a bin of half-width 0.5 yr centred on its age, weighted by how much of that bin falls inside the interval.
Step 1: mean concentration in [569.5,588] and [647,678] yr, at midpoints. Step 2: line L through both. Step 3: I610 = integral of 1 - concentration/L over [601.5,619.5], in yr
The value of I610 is 8.2 yr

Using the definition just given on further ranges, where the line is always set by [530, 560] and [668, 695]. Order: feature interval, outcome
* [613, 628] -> 5.7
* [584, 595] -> 1.3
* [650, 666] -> 0.1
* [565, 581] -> 0.5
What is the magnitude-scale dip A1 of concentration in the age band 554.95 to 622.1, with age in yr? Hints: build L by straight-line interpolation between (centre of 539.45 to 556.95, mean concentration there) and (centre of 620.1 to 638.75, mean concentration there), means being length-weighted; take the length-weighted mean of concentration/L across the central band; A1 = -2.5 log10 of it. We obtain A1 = 0.15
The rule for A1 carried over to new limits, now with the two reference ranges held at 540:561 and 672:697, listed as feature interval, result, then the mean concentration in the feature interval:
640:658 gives 0.02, 30.5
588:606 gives 0.34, 22.9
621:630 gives 0.33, 23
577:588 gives 0.05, 29.9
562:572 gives 0.03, 30.6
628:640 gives 0.11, 28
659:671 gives 0.00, 30.7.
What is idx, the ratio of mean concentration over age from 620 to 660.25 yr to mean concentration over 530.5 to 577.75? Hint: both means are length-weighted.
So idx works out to 0.9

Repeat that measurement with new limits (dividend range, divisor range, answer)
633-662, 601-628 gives 1.66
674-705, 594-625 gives 1.65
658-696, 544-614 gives 1.14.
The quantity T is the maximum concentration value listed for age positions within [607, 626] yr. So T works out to 23.3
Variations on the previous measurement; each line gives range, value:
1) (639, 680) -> 31.2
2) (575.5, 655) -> 30.7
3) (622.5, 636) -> 29.3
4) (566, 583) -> 30.9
